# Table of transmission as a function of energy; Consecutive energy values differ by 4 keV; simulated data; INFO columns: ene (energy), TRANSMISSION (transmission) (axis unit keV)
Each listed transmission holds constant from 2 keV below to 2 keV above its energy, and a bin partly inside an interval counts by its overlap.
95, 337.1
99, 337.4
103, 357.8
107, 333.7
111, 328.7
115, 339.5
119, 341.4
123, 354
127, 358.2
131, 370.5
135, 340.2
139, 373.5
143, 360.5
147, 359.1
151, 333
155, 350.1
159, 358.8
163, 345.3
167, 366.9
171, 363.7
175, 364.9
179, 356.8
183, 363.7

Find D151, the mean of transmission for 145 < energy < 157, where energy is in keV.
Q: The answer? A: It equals 347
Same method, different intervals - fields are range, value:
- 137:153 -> 357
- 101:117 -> 340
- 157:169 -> 357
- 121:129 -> 356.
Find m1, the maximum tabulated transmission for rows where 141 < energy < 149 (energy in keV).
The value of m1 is 360.5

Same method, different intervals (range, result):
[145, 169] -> 366.9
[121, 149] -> 373.5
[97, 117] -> 357.8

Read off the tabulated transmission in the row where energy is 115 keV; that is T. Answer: 339.5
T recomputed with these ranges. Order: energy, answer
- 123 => 354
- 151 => 333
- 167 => 366.9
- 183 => 363.7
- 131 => 370.5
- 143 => 360.5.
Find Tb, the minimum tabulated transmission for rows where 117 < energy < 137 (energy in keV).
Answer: 340.2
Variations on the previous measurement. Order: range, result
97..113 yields 328.7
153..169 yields 345.3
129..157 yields 333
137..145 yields 360.5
